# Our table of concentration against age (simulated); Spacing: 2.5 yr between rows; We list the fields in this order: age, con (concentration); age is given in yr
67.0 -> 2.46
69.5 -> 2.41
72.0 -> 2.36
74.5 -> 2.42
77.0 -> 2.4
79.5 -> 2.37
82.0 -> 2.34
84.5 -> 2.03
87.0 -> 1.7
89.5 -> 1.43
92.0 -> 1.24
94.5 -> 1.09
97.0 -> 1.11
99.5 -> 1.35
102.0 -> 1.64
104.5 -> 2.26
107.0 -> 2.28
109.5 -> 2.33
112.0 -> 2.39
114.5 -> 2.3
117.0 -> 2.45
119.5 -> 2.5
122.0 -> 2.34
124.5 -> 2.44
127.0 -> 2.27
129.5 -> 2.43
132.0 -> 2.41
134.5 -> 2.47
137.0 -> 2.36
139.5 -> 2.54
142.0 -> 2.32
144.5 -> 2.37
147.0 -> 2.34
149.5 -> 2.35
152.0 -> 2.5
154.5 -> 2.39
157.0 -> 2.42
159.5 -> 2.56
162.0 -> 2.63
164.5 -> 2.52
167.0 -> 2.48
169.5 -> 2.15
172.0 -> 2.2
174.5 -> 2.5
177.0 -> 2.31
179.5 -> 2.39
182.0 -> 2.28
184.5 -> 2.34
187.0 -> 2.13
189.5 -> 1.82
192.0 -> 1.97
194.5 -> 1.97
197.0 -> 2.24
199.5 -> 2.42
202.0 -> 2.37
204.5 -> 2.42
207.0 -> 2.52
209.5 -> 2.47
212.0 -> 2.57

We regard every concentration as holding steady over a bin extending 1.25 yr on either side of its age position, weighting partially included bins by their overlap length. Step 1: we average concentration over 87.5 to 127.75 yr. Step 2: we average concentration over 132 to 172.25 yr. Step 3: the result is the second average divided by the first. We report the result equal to 1.24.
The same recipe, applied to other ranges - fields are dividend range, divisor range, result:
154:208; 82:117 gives 1.27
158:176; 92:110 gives 1.46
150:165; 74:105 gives 1.41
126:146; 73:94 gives 1.22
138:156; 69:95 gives 1.20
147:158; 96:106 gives 1.49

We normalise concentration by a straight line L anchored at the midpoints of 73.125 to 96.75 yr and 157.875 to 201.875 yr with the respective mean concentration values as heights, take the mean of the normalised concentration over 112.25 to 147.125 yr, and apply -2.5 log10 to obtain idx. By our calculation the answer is -0.16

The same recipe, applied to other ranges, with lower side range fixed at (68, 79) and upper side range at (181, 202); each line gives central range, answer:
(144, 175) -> -0.090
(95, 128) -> 0.105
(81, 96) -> 0.414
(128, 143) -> -0.069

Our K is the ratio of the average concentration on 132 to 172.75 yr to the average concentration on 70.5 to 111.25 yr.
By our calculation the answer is 1.3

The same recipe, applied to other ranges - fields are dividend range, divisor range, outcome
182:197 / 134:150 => 0.87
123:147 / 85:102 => 1.74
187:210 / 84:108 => 1.40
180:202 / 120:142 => 0.90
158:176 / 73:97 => 1.31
